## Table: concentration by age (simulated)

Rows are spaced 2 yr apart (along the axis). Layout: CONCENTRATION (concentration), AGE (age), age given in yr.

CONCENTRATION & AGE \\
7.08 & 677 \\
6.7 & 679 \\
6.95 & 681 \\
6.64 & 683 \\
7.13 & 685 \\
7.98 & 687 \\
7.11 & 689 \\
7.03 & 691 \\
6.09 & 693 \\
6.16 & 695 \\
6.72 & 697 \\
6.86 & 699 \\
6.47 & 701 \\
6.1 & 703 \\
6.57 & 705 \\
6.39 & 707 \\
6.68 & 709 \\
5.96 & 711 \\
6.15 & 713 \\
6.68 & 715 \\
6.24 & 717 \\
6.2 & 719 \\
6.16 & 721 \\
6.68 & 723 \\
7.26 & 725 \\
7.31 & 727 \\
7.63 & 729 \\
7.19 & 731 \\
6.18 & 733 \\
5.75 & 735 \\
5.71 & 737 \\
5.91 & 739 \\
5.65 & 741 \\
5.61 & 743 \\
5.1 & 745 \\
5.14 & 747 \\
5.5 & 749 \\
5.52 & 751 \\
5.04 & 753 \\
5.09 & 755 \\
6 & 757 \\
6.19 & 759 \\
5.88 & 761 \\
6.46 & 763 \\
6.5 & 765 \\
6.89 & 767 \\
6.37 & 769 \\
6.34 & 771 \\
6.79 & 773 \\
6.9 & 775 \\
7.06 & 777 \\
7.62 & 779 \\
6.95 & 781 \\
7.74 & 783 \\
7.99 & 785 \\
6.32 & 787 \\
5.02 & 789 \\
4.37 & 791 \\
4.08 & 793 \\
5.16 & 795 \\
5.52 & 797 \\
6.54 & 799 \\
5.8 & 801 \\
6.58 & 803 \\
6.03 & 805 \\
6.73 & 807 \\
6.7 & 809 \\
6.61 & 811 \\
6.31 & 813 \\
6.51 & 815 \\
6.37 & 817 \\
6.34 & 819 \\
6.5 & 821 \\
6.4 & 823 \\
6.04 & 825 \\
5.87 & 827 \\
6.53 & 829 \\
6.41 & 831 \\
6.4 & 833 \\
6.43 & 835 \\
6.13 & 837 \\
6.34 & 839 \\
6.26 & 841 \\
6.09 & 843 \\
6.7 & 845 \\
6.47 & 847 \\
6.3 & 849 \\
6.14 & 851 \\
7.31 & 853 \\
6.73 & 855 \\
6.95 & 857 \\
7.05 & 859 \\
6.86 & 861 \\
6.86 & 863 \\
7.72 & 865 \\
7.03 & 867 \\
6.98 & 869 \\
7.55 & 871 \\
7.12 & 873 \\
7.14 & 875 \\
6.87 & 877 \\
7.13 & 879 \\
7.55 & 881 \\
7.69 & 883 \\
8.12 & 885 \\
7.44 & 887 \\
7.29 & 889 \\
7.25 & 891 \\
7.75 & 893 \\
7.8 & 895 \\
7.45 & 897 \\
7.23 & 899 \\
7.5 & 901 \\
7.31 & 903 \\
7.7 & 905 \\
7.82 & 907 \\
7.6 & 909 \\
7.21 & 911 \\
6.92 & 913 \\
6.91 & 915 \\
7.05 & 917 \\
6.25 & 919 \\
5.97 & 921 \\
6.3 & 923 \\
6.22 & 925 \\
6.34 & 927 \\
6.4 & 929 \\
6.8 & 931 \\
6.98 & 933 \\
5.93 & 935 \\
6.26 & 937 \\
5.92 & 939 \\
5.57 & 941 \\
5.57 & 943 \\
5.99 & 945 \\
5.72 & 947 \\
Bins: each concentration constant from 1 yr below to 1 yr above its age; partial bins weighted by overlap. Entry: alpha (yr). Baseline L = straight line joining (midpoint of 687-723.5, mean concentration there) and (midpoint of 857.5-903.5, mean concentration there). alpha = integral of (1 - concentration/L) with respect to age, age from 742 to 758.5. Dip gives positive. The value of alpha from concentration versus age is 3.2 yr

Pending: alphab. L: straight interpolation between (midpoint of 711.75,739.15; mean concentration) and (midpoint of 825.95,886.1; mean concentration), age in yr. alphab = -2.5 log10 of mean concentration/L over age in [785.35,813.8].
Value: 0.139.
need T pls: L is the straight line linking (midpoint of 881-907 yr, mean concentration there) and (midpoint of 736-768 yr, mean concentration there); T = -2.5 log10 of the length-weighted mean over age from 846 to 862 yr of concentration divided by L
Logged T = 0.05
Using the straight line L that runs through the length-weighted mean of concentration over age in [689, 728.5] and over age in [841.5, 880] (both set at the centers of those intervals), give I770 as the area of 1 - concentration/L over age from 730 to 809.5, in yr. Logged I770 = 7.0 yr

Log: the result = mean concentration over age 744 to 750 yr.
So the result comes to 5.25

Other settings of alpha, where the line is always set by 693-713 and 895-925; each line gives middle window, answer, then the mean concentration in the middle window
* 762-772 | 0.2 yr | 6.51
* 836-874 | 0.7 yr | 6.77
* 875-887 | -0.8 yr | 7.44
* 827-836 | 0.6 yr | 6.38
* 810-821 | 0.5 yr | 6.43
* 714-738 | -0.4 yr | 6.58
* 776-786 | -1.2 yr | 7.47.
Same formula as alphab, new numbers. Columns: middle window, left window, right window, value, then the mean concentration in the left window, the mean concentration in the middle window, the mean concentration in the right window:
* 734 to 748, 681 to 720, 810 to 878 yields 0.19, 6.6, 5.55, 6.63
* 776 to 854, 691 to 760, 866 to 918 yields 0.08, 6.19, 6.32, 7.36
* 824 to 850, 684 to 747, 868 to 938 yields 0.09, 6.45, 6.31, 7.08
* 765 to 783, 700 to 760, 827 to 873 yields -0.09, 6.14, 6.89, 6.68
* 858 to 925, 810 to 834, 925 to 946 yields -0.16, 6.36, 7.21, 6.18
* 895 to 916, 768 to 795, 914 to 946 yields -0.17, 6.38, 7.39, 6.28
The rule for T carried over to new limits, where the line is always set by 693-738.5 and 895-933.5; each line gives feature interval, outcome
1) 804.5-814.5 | 0.04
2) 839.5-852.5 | 0.07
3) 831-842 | 0.08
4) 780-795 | 0.11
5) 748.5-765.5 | 0.14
